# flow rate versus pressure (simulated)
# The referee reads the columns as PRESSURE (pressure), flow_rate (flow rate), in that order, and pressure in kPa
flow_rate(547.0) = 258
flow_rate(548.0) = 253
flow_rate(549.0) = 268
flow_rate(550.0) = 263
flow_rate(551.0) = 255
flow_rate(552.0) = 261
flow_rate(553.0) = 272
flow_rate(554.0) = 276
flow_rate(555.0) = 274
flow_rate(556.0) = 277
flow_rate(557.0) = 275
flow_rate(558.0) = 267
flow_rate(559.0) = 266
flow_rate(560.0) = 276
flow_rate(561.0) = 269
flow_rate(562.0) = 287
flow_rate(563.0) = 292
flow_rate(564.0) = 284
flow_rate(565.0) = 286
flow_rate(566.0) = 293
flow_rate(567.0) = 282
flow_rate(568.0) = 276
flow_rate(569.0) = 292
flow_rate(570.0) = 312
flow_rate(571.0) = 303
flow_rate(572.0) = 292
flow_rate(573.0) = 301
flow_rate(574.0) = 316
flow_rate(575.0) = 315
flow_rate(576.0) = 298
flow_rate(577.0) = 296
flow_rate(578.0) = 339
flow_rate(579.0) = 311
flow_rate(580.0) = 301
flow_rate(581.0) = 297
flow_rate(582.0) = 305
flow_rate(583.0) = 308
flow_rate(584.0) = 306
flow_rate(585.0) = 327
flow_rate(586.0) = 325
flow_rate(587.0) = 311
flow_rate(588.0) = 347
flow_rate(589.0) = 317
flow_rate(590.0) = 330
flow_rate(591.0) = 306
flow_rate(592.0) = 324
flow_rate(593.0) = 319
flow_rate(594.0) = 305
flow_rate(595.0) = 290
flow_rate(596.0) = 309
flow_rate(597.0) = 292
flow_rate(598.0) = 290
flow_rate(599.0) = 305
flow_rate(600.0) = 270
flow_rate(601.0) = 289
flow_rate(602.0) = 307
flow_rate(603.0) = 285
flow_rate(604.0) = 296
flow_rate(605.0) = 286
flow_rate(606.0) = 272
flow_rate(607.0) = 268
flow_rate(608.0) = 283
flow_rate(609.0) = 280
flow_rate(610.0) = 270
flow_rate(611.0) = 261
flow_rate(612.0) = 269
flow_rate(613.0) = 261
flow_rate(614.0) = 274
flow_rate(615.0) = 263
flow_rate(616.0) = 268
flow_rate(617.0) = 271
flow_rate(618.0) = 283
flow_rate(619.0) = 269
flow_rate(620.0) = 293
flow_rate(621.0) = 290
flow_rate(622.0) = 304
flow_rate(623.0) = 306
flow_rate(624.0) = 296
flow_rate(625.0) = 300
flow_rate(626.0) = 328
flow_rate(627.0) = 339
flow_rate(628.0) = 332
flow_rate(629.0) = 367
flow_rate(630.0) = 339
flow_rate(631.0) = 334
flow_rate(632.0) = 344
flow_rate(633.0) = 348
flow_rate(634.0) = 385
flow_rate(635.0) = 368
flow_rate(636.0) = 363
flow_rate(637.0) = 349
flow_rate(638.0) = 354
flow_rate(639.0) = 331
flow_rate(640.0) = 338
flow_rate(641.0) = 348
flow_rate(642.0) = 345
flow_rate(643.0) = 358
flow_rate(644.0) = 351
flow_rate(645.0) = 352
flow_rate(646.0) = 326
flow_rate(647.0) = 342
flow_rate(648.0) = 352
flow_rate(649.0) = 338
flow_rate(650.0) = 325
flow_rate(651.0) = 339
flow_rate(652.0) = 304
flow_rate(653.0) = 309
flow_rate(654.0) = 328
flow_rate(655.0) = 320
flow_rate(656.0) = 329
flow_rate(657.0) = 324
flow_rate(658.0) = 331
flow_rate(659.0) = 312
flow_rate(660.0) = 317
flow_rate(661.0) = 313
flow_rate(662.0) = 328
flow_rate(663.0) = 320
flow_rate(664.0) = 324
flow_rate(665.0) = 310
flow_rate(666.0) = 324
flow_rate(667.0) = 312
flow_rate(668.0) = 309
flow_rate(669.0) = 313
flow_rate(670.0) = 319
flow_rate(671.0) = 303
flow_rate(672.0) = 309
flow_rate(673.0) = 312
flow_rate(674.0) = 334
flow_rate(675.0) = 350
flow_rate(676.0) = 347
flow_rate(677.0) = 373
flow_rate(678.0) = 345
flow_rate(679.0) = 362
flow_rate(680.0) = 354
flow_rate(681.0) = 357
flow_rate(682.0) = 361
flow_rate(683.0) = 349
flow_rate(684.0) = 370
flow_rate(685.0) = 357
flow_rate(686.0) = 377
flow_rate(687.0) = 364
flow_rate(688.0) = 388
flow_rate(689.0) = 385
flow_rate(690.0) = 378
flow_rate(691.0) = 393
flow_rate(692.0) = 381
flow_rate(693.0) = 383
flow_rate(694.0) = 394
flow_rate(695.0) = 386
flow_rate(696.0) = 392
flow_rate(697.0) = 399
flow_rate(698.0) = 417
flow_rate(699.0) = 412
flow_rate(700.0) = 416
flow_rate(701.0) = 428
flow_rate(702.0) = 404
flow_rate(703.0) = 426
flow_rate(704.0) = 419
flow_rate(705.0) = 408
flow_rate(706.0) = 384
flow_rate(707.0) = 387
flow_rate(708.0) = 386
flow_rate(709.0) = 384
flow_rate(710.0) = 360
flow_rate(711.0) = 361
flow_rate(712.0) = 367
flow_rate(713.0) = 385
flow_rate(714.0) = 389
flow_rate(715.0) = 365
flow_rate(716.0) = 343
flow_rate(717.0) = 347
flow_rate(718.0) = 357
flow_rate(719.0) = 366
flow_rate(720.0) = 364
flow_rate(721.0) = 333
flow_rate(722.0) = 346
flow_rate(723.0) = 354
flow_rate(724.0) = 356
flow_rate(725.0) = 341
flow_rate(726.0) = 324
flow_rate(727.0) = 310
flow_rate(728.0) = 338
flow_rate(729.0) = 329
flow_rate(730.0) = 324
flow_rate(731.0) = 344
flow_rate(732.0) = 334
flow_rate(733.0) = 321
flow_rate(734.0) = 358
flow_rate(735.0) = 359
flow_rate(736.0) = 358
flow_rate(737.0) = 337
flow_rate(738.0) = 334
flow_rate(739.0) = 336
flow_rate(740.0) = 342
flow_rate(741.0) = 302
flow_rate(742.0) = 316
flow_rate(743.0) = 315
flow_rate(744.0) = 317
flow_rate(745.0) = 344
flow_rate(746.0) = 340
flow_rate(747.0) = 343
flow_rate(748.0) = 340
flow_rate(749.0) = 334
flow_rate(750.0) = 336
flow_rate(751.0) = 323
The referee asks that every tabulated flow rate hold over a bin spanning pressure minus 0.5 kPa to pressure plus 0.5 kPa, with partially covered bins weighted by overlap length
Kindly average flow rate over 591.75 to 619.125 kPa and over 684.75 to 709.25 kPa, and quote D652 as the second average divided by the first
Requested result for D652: 1.4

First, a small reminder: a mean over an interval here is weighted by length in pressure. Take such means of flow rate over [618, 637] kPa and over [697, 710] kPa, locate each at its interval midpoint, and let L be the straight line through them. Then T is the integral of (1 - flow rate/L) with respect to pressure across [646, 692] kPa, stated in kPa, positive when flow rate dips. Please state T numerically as 3.9 kPa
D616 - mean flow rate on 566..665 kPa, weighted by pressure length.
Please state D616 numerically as 312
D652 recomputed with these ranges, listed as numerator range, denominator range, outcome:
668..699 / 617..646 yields 1.09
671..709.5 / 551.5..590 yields 1.27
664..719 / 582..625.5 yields 1.25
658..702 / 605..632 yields 1.21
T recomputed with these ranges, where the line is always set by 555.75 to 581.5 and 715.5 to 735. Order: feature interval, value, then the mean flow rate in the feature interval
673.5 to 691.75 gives -2.0 kPa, 364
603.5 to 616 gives 1.3 kPa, 273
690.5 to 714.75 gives -4.3 kPa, 394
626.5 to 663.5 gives -2.5 kPa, 338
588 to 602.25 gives -0.2 kPa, 305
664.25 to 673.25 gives 0.3 kPa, 313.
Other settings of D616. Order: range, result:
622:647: 341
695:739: 367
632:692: 341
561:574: 292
